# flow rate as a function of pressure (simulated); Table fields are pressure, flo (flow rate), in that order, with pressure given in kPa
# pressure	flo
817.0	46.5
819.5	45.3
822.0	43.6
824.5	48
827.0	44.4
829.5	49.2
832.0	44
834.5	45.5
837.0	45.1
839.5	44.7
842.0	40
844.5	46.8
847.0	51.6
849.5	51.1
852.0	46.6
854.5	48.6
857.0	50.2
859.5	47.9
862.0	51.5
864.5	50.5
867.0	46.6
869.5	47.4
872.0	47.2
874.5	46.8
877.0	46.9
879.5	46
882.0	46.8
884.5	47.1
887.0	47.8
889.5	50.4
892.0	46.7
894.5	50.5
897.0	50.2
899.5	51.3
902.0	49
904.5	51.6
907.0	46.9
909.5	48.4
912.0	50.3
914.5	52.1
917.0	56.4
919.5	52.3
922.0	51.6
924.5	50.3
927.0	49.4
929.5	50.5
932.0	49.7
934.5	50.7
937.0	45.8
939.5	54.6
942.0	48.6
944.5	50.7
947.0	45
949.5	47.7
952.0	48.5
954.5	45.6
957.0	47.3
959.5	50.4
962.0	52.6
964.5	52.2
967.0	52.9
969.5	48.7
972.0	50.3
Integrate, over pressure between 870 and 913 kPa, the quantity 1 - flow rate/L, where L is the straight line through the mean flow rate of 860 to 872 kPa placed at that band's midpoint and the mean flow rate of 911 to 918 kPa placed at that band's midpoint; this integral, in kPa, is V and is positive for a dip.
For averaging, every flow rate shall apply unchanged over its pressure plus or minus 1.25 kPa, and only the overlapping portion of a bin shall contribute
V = 2.11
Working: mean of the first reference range 48.7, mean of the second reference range 52.9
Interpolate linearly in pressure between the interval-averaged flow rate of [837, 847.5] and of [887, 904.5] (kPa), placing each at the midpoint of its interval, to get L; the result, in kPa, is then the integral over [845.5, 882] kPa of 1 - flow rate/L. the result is -1.10 kPa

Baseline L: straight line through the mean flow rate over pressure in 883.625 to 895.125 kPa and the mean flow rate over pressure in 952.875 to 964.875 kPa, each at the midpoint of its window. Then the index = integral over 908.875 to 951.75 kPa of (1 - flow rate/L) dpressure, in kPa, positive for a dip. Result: -1.1 kPa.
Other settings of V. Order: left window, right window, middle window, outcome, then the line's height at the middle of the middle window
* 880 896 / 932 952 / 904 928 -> -1.1 kPa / 48.6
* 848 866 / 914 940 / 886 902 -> 0.3 kPa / 50.3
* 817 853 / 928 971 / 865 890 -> 0.0 kPa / 47.4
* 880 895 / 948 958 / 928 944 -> -0.9 kPa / 47.4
